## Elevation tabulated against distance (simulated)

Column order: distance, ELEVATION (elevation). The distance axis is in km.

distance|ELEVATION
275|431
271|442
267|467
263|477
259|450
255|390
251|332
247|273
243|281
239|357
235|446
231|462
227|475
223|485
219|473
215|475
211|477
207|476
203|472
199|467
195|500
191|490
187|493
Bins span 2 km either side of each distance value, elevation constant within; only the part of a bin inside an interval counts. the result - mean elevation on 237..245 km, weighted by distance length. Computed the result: 319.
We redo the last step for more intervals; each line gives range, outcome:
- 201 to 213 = 475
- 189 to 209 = 481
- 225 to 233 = 468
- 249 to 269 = 423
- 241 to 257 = 319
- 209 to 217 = 476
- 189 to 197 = 495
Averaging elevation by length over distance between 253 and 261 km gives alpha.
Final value 420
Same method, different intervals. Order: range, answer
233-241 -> 402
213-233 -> 474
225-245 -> 404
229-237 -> 454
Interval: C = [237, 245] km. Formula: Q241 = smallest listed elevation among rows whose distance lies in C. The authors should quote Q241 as 281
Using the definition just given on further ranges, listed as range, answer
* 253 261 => 390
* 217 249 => 273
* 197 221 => 467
